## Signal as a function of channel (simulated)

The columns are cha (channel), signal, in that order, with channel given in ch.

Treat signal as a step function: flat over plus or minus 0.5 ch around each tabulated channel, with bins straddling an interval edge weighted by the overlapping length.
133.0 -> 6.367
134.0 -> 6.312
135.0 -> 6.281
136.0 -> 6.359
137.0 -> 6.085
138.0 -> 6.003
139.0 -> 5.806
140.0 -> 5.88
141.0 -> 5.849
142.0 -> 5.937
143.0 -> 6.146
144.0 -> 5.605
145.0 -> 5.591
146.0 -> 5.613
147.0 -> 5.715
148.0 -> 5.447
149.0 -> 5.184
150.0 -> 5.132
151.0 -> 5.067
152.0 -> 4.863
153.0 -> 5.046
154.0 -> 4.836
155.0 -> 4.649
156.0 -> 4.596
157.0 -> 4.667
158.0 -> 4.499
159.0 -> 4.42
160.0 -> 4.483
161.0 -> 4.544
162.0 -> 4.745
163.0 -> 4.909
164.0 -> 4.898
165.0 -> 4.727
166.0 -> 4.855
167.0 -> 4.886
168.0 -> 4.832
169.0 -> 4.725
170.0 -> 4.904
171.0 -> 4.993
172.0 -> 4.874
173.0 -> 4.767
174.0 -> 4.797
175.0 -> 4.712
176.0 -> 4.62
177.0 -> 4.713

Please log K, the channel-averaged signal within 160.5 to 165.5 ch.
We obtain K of 4.76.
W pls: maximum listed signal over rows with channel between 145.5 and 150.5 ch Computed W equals 5.715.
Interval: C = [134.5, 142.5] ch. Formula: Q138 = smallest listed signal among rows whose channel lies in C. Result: 5.806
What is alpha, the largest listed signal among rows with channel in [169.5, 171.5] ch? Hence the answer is 4.993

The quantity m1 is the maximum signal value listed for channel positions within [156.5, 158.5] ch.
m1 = 4.667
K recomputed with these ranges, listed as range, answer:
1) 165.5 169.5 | 4.82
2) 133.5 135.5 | 6.3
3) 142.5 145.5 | 5.78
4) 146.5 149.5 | 5.45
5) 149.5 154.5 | 4.99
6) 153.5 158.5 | 4.65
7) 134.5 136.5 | 6.32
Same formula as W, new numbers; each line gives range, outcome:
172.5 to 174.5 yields 4.797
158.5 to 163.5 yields 4.909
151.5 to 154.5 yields 5.046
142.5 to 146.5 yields 6.146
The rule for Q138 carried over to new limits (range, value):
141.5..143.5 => 5.937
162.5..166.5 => 4.727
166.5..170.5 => 4.725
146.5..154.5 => 4.836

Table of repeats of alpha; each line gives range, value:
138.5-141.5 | 5.88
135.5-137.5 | 6.359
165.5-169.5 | 4.886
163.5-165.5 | 4.898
